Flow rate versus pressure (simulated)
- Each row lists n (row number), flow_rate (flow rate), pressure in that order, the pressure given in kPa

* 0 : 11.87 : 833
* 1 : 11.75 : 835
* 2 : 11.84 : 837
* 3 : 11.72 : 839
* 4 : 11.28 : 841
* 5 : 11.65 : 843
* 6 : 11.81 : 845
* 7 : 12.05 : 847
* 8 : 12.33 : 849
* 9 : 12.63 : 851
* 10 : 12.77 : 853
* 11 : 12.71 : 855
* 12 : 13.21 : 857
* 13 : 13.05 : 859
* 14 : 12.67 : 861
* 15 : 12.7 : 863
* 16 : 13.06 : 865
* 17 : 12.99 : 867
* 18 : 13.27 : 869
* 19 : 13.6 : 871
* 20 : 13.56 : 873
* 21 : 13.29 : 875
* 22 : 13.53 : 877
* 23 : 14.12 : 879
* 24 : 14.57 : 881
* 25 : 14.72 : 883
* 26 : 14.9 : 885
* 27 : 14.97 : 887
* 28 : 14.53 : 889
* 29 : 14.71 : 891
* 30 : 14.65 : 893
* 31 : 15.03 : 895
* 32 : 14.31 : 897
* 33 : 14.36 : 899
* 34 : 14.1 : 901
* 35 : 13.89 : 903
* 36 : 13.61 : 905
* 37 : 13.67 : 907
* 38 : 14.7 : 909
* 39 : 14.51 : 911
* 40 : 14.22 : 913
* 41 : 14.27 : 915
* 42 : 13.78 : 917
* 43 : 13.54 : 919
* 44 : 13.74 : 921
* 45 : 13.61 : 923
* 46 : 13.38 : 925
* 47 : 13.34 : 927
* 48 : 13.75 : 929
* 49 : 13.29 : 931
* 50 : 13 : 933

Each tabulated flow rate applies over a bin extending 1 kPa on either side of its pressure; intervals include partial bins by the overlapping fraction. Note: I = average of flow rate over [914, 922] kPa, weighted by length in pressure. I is 13.8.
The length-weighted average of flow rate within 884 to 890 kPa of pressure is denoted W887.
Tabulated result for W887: 14.8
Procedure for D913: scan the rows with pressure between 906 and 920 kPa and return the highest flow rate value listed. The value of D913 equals 14.7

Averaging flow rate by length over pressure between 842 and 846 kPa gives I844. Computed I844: 11.7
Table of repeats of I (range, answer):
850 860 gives 12.9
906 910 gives 14.2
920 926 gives 13.6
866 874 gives 13.4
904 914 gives 14.1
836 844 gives 11.6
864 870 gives 13.1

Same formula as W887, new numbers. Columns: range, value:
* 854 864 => 12.9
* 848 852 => 12.5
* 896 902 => 14.3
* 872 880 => 13.6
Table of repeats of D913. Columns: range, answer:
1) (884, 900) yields 15.03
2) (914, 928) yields 14.27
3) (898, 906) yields 14.36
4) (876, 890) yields 14.97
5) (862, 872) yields 13.6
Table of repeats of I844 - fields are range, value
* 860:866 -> 12.8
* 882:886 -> 14.8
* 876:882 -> 14.1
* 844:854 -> 12.3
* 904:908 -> 13.6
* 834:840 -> 11.8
